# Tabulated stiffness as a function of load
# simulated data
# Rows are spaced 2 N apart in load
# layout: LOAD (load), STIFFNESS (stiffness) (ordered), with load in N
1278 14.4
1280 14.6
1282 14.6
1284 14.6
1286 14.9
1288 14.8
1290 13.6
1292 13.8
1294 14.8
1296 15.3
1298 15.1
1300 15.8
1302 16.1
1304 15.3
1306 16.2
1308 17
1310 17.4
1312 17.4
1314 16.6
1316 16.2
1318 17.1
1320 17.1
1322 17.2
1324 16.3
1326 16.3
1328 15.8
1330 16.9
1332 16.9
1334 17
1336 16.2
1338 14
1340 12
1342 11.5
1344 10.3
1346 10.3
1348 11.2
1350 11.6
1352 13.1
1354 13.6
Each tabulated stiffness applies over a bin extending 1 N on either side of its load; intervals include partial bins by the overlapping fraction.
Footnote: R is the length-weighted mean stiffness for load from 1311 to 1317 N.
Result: 16.7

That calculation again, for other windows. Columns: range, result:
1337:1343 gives 12.5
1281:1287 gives 14.7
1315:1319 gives 16.6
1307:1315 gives 17.1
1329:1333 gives 16.9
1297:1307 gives 15.7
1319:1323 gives 17.1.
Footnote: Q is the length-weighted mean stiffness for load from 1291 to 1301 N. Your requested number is 15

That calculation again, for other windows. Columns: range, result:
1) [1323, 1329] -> 16.1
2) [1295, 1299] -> 15.2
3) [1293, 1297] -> 15.1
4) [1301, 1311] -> 16.4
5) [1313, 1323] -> 16.8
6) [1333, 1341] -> 14.8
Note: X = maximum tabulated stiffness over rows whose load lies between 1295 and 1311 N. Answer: 17.4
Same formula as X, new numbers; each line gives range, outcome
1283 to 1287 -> 14.9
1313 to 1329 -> 17.2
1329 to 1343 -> 17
